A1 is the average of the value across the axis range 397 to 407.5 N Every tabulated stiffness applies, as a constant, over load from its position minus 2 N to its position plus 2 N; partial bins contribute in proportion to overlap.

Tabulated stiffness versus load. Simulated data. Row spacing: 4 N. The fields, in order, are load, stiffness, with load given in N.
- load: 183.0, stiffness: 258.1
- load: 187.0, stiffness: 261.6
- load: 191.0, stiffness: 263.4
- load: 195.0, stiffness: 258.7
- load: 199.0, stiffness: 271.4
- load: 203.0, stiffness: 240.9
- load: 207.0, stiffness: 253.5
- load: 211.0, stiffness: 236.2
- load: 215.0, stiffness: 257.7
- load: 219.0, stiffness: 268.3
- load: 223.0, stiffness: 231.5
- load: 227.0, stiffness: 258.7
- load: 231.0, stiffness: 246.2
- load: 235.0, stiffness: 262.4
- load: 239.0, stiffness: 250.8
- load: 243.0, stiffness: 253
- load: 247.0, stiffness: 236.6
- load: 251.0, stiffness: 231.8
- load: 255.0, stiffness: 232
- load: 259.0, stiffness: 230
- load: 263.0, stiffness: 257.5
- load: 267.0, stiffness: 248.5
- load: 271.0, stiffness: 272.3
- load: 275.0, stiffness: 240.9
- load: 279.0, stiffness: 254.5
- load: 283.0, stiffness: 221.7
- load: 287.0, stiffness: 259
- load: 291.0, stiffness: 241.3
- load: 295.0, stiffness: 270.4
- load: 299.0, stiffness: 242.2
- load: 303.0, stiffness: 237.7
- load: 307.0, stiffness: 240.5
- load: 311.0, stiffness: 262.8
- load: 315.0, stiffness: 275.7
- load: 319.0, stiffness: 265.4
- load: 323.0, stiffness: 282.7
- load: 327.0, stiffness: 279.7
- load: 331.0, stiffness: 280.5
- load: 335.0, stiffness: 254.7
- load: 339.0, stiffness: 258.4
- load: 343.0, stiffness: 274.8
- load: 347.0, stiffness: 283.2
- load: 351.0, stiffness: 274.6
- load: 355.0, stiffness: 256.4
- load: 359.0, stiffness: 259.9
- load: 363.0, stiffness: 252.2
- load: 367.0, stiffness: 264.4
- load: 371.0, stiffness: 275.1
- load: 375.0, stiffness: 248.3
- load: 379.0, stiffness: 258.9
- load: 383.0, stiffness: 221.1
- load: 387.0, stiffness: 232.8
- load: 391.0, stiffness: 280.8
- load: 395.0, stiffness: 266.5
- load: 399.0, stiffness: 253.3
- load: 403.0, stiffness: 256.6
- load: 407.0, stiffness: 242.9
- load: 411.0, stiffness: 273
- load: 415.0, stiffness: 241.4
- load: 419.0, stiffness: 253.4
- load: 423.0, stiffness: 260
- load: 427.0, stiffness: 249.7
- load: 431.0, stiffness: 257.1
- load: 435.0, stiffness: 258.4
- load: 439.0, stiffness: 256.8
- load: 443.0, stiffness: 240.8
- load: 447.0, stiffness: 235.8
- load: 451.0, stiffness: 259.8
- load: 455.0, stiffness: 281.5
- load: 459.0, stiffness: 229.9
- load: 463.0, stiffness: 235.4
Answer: 252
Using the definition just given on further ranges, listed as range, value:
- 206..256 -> 248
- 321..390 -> 262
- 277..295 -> 247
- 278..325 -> 254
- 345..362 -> 268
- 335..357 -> 268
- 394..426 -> 255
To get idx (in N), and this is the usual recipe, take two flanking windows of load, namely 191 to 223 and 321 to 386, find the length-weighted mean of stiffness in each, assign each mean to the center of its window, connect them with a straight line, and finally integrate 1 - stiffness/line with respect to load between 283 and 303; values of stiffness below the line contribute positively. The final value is 0.9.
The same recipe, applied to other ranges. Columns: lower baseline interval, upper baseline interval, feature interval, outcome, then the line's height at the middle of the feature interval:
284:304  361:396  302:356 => -3.2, 252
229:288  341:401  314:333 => -1.7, 254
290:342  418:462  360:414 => 0.2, 256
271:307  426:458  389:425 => -0.8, 253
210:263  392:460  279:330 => -1.5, 249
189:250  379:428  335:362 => -1.5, 253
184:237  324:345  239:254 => 1.0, 259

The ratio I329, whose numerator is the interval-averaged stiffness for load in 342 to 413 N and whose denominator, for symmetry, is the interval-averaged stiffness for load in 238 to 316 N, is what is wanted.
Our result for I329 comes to 1.0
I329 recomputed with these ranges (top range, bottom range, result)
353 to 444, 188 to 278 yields 1.02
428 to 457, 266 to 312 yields 1.03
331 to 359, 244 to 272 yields 1.10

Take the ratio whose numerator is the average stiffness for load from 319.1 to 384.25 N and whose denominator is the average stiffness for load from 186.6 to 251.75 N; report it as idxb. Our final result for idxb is 1.05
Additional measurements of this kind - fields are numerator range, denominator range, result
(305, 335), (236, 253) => 1.10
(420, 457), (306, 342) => 0.95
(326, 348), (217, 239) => 1.07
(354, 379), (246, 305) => 1.06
